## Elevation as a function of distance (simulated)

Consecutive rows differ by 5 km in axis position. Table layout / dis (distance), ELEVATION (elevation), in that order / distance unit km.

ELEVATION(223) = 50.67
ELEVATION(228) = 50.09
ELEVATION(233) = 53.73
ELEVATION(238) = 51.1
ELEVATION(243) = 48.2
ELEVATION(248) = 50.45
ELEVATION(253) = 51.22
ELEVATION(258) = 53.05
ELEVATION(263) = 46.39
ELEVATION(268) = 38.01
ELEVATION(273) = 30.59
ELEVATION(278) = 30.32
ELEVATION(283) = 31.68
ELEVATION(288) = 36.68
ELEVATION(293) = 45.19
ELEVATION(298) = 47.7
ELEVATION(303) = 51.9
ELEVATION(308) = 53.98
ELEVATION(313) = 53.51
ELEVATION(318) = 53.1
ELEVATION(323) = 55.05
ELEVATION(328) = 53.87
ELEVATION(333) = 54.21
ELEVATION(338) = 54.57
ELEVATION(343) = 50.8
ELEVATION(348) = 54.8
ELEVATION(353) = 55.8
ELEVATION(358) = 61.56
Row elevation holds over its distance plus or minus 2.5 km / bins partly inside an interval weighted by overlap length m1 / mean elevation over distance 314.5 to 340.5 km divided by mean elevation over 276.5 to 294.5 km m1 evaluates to 1.5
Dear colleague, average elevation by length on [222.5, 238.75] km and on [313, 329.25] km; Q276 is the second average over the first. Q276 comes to 1.0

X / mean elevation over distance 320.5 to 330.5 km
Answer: 54.5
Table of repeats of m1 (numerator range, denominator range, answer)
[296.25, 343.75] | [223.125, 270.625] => 1.08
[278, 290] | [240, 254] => 0.67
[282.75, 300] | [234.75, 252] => 0.82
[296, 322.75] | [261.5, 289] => 1.49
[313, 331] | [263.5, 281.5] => 1.57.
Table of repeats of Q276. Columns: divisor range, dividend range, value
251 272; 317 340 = 1.18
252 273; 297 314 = 1.16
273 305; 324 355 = 1.36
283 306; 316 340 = 1.23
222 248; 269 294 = 0.68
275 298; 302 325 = 1.44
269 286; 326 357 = 1.72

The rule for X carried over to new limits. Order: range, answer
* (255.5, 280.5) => 39.7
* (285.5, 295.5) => 40.9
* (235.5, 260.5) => 50.8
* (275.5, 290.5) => 32.9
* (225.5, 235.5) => 51.9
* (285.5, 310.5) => 47.1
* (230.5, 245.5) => 51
